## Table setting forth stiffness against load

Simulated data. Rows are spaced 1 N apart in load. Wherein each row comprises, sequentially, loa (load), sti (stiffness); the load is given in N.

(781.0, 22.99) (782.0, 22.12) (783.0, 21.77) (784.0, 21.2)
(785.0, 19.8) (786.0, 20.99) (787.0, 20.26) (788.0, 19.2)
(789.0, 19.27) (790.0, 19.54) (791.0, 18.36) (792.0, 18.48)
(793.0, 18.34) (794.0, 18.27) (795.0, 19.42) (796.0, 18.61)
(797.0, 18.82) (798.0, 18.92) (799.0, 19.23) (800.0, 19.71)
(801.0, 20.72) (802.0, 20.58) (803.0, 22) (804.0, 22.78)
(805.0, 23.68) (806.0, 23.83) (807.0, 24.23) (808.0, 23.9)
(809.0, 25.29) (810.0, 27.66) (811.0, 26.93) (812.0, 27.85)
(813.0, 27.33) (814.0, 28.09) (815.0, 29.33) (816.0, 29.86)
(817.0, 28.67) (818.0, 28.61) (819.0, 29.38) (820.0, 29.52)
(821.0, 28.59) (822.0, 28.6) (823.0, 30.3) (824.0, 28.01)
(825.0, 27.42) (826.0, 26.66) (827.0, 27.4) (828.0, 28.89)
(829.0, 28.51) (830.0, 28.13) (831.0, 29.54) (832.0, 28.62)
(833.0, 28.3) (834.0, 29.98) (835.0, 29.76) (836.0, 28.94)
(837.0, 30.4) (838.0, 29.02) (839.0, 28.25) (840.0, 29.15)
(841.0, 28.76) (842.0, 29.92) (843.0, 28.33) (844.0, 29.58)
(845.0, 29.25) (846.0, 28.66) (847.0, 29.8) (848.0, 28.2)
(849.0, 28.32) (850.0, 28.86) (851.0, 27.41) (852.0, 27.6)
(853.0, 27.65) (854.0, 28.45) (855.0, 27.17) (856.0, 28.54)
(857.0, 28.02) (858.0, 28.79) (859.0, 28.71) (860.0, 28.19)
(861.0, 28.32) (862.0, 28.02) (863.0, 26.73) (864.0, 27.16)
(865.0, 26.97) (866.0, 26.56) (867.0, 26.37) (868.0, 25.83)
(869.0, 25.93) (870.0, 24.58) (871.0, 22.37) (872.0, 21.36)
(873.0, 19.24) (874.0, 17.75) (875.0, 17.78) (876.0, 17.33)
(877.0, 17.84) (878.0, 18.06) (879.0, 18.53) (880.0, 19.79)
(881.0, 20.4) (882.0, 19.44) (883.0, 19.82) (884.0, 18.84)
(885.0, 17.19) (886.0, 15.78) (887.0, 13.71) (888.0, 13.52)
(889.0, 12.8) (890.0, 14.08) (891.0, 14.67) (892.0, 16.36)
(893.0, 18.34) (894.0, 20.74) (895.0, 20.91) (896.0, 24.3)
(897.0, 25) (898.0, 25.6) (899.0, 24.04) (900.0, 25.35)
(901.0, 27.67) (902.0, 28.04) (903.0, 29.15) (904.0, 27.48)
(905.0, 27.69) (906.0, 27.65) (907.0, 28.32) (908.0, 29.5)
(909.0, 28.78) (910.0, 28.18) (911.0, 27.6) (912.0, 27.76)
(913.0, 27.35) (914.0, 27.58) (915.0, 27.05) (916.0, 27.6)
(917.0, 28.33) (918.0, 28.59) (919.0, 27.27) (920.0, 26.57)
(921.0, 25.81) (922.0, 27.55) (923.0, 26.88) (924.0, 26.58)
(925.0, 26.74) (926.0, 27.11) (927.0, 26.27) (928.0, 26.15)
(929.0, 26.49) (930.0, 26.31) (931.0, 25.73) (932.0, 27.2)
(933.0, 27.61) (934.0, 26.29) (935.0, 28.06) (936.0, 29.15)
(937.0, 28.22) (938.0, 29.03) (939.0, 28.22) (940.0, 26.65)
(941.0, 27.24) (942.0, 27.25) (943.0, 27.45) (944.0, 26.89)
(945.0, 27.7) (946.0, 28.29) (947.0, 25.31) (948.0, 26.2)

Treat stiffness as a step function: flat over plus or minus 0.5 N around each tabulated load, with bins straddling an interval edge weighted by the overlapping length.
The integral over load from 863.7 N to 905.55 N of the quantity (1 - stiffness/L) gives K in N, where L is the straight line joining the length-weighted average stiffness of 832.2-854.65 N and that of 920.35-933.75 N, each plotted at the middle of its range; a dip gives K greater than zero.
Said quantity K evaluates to 9.8 N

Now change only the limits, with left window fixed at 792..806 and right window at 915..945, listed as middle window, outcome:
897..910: -0.8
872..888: 4.2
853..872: -2.7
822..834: -3.7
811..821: -3.6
